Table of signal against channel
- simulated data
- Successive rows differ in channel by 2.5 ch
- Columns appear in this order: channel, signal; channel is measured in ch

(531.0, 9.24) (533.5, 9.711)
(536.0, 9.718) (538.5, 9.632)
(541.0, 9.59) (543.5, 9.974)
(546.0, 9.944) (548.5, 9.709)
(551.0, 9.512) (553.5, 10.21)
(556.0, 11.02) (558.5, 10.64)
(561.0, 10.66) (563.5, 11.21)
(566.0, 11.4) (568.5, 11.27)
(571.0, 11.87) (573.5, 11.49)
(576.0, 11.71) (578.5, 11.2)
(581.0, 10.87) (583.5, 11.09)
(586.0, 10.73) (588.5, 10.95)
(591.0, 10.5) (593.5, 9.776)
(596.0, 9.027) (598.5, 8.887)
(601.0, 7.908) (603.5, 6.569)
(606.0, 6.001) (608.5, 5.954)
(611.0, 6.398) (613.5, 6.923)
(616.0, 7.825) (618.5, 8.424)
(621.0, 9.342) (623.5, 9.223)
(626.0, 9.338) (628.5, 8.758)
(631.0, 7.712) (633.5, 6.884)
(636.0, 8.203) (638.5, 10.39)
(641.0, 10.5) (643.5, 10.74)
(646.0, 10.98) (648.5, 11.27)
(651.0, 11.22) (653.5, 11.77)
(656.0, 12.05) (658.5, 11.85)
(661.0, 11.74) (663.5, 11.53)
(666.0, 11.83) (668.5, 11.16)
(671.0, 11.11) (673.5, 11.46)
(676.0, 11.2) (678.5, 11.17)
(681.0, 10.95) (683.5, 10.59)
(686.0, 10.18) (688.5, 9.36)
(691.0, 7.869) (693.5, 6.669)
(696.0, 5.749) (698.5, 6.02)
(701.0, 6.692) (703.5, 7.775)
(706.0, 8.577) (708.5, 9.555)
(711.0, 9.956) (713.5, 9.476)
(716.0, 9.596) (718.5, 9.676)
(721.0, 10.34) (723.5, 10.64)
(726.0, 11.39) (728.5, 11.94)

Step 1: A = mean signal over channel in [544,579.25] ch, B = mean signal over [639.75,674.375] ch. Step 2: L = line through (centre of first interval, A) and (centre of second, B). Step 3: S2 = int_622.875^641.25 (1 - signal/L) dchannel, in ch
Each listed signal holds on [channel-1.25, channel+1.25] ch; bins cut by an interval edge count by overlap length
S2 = 4.0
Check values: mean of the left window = 10.8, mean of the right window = 11.4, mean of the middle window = 8.78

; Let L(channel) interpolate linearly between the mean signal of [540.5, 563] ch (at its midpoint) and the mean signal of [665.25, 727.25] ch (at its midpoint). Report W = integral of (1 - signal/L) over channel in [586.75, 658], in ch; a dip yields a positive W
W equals 5.6 ch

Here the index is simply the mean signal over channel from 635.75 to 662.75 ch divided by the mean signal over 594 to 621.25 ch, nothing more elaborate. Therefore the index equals 1.5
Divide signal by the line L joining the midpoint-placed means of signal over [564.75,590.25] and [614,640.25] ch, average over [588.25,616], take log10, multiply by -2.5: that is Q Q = 0.25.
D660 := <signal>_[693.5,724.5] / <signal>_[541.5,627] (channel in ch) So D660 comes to 0.89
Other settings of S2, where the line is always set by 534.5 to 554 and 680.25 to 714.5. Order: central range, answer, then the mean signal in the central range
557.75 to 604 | -4.9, 10.5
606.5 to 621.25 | 3.1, 7.28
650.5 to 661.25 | -3.6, 11.8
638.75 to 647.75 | -1.8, 10.7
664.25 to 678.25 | -4.2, 11.3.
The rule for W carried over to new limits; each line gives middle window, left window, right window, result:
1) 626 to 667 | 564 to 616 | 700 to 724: -4.6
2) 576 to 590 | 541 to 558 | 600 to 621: -4.3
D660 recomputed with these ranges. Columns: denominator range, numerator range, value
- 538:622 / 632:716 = 1.02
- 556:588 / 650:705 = 0.89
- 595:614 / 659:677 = 1.59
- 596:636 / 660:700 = 1.27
